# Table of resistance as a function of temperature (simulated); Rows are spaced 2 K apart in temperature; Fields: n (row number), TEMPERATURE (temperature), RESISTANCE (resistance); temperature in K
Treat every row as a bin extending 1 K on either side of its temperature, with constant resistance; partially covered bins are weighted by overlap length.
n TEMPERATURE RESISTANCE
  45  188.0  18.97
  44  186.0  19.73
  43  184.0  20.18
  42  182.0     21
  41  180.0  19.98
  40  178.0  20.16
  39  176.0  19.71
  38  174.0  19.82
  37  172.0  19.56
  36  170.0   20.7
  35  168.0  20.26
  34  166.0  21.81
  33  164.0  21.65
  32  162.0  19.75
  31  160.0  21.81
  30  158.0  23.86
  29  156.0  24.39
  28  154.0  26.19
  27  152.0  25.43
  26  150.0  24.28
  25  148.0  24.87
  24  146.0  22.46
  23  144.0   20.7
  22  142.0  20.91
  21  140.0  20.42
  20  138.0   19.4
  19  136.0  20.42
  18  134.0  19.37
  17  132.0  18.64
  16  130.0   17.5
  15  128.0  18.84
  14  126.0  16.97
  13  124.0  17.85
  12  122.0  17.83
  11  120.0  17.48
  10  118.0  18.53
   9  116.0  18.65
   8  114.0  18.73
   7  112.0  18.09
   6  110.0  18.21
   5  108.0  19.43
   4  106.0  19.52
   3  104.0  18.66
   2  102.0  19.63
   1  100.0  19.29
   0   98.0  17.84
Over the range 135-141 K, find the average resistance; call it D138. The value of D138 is 20.1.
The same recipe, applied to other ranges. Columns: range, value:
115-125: 18.1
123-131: 17.8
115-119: 18.6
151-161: 24.3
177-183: 20.4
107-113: 18.6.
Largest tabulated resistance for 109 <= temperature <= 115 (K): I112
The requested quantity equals 18.73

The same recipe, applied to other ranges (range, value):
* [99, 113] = 19.63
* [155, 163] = 24.39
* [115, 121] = 18.65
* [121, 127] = 17.85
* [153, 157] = 26.19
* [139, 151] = 24.87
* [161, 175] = 21.81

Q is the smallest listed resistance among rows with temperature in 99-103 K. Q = 19.29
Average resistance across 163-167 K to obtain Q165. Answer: 21.7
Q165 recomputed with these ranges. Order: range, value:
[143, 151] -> 23.1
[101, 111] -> 19.1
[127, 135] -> 18.6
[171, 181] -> 19.8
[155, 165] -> 22.3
